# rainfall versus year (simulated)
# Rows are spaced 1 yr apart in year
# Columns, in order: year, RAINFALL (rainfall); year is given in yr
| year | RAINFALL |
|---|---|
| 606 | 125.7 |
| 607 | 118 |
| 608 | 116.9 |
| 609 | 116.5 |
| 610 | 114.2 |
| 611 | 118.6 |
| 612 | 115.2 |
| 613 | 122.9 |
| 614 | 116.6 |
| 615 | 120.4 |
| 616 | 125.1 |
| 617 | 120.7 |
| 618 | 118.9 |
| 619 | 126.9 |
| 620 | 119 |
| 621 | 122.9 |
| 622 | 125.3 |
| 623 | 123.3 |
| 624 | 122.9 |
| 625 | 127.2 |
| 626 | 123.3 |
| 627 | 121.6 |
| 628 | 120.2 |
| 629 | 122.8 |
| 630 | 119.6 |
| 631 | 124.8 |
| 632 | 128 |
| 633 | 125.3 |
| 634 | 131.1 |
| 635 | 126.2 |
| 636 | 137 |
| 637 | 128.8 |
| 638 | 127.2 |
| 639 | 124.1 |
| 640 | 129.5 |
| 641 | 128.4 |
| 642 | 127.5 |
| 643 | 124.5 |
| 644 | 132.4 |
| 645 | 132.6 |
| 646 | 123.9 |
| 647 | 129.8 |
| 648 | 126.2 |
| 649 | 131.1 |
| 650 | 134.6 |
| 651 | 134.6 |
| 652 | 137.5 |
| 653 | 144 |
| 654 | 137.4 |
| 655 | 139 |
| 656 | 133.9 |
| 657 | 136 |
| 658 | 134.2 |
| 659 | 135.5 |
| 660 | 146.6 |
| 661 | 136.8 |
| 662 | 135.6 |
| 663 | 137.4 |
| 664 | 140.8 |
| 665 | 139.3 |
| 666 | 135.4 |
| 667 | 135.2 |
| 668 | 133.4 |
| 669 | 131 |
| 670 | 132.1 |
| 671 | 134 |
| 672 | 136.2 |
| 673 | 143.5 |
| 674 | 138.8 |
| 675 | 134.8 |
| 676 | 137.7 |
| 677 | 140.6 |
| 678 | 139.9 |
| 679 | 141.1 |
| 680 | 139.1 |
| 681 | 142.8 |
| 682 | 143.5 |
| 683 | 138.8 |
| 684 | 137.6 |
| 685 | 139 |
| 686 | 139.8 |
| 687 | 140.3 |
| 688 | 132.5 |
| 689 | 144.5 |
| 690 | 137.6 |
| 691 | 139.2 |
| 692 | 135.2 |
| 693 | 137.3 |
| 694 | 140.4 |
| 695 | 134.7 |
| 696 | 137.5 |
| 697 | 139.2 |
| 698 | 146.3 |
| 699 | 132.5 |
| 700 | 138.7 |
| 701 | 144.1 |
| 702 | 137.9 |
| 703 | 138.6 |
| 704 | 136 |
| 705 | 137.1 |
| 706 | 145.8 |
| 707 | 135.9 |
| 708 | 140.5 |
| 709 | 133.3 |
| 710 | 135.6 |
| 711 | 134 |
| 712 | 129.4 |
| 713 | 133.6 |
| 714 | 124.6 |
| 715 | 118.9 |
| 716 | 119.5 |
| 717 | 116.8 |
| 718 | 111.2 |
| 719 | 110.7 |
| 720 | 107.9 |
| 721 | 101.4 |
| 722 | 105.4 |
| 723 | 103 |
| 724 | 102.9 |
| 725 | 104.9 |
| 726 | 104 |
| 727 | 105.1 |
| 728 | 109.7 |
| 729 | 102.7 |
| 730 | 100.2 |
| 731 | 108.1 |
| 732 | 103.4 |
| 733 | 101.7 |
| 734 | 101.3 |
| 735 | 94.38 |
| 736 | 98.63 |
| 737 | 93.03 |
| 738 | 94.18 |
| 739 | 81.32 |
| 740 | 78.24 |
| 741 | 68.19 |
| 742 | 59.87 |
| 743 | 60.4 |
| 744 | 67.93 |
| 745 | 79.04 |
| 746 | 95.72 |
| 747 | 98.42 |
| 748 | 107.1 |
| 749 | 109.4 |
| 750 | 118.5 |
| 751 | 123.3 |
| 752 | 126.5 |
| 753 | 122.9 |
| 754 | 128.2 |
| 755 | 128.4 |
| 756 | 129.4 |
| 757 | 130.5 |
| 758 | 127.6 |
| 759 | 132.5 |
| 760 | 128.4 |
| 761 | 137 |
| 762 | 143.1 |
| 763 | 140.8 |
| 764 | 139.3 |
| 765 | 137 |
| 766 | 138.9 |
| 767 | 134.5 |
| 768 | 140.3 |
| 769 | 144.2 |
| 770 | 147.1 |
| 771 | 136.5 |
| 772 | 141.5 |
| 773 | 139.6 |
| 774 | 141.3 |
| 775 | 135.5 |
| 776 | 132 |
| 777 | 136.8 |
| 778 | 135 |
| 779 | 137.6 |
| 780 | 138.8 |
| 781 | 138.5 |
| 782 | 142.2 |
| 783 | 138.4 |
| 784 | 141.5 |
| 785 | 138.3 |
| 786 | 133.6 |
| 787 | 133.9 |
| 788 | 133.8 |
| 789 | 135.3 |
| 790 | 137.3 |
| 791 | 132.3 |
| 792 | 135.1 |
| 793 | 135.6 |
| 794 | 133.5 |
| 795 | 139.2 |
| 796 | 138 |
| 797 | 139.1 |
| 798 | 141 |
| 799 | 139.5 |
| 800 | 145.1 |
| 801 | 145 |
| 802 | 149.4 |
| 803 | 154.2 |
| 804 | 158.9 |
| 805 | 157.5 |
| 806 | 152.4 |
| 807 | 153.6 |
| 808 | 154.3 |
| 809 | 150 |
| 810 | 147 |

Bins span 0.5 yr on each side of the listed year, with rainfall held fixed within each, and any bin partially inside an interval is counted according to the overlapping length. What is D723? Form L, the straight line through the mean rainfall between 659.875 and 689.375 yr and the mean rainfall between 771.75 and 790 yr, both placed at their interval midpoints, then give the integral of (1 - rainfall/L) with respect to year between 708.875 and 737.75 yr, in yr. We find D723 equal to 5.7 yr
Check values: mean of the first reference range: 138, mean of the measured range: 110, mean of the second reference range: 137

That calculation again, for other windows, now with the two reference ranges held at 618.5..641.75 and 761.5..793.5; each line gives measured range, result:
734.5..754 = 5.9 yr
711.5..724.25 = 1.8 yr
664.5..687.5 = -1.5 yr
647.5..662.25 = -1.0 yr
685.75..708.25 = -1.3 yr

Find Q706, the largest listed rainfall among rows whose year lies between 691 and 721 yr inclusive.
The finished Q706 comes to 146.3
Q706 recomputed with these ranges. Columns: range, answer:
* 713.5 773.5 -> 147.1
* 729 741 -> 108.1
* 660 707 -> 146.6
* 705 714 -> 145.8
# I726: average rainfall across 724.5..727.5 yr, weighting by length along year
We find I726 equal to 105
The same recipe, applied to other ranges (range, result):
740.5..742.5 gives 64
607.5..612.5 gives 116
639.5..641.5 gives 129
